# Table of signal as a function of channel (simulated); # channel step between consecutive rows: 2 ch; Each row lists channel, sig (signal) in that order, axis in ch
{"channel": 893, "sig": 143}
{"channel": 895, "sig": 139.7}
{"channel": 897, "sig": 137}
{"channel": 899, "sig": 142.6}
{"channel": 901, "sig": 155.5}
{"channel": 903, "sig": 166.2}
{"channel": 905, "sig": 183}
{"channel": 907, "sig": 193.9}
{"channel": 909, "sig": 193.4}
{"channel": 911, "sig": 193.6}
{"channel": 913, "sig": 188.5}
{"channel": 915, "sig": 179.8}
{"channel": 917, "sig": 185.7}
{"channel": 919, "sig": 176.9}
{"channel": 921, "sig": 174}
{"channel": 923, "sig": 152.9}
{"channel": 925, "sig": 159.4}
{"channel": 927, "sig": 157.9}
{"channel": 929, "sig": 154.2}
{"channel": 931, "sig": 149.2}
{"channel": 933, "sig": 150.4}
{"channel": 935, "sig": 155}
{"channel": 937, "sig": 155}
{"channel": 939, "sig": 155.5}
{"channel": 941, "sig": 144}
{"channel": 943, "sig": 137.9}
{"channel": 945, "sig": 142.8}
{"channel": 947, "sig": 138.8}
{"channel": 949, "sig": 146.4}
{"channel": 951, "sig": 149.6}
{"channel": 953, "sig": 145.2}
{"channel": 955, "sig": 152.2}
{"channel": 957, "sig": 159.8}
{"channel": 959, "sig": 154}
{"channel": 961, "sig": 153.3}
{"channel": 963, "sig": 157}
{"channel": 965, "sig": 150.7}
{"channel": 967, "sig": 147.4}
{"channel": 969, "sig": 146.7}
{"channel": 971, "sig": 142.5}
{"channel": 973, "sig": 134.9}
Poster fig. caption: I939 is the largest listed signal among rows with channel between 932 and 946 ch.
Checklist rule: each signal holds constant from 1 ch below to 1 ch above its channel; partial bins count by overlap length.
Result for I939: 155.5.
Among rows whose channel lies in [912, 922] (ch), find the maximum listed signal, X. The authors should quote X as 188.5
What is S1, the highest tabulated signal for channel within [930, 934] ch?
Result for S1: 150.4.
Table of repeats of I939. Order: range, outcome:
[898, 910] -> 193.9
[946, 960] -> 159.8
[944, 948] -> 142.8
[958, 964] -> 157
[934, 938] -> 155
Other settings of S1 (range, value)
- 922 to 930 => 159.4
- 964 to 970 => 150.7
